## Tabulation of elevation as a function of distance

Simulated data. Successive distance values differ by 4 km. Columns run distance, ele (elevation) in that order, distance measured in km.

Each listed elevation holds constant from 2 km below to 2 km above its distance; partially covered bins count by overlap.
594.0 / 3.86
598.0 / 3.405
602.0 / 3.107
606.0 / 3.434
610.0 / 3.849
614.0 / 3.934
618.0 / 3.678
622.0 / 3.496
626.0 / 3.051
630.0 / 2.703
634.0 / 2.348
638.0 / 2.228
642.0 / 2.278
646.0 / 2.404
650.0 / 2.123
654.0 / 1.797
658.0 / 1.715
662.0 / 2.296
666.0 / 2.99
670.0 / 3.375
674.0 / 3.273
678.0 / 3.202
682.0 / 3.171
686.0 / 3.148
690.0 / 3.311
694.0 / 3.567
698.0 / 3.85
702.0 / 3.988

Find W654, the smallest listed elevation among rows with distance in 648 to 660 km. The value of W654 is 1.715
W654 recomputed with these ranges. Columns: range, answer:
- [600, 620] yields 3.107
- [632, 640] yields 2.228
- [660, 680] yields 2.296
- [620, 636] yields 2.348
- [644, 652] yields 2.123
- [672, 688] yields 3.148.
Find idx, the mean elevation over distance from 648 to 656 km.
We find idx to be 1.96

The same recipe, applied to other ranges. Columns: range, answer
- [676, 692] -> 3.21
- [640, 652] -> 2.27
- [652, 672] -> 2.43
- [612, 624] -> 3.7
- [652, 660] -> 1.76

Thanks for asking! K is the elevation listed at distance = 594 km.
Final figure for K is 3.86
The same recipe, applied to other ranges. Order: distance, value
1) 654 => 1.797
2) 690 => 3.311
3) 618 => 3.678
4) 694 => 3.567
